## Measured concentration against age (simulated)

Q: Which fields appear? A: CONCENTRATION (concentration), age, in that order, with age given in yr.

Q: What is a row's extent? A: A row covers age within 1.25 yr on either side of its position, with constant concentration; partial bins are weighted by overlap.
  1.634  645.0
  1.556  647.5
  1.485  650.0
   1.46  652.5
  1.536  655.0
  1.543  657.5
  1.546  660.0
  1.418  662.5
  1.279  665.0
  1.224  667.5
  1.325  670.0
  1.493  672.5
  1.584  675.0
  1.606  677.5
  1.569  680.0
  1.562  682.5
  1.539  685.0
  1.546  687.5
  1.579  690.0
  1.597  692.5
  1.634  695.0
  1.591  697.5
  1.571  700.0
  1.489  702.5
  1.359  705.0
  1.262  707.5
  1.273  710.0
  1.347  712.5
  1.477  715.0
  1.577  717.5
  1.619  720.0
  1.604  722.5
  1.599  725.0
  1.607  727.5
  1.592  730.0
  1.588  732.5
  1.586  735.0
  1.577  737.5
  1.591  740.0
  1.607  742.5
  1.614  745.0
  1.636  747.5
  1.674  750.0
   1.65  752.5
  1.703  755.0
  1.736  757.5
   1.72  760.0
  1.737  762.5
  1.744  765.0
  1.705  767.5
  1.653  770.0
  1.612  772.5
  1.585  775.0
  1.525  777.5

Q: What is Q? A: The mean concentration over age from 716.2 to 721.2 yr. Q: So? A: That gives 1.6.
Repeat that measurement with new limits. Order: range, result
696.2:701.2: 1.58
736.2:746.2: 1.6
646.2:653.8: 1.5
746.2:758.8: 1.68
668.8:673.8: 1.41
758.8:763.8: 1.73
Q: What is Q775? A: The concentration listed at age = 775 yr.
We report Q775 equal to 1.585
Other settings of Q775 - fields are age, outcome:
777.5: 1.525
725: 1.599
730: 1.592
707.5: 1.262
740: 1.591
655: 1.536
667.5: 1.224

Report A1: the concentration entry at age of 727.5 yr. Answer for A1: 1.607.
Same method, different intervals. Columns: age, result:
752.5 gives 1.65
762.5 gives 1.737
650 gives 1.485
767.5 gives 1.705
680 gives 1.569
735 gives 1.586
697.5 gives 1.591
